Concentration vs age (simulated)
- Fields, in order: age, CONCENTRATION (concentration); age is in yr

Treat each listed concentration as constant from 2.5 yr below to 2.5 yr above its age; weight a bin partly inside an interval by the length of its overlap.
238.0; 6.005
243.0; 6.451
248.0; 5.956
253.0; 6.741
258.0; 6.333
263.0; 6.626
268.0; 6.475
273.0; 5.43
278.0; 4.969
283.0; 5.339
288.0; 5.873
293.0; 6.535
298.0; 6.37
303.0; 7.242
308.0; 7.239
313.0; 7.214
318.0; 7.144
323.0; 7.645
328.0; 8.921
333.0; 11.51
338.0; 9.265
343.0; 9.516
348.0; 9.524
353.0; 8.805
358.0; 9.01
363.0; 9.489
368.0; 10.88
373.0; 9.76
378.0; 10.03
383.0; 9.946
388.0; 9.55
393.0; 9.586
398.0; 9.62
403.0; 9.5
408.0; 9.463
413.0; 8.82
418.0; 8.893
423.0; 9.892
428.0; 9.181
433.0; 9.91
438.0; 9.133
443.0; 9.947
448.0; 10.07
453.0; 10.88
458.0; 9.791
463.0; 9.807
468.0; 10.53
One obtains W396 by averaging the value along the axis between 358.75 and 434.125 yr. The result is 9.62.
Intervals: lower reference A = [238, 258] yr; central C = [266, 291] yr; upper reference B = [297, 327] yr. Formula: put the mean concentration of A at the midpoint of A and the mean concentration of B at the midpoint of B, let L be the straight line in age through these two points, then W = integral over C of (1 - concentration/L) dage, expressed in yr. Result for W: 4.3 yr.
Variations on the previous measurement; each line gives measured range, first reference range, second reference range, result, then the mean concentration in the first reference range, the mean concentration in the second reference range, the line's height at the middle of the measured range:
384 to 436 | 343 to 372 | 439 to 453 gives 2.13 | 9.55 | 10.1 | 9.86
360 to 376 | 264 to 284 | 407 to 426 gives -3.96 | 5.65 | 9.25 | 8.02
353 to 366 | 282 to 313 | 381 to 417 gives -1.40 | 6.55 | 9.47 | 8.33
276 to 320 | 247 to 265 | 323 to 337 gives 9.82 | 6.45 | 9.65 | 8.27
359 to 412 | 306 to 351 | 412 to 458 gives -3.03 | 8.68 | 9.67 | 9.21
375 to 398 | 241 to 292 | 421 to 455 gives -2.82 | 6.03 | 9.84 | 8.7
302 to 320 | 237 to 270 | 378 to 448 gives 0.74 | 6.38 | 9.54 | 7.52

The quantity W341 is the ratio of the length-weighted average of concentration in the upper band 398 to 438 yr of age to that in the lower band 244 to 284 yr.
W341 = 1.56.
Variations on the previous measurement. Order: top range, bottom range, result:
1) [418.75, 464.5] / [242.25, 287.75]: 1.63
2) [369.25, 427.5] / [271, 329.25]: 1.44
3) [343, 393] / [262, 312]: 1.55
